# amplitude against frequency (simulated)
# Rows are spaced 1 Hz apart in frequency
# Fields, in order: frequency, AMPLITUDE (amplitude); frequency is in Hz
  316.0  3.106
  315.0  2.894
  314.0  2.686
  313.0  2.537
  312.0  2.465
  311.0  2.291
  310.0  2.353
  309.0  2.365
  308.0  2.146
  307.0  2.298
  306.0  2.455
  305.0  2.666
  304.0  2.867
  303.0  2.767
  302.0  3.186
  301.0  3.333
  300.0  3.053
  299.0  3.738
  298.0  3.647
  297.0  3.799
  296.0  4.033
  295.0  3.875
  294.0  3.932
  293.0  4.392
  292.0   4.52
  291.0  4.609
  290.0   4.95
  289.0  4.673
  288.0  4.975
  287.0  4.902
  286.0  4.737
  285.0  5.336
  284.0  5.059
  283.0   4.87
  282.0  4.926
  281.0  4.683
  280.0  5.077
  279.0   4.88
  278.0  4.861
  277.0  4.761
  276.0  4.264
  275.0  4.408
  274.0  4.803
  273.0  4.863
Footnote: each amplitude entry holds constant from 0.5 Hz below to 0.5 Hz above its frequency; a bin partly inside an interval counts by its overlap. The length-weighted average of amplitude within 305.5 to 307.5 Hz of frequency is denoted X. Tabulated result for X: 2.38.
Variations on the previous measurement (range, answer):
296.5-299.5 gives 3.73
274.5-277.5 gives 4.48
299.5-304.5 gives 3.04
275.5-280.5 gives 4.77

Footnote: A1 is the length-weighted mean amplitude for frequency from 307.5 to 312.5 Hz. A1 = 2.32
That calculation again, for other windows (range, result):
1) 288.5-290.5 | 4.81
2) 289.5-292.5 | 4.69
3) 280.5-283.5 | 4.83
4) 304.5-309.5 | 2.39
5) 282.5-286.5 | 5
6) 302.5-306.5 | 2.69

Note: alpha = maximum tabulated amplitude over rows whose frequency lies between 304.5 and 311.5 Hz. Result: 2.666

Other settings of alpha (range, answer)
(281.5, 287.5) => 5.336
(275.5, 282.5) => 5.077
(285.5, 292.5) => 4.975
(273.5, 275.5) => 4.803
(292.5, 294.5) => 4.392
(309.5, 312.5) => 2.465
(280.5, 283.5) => 4.926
